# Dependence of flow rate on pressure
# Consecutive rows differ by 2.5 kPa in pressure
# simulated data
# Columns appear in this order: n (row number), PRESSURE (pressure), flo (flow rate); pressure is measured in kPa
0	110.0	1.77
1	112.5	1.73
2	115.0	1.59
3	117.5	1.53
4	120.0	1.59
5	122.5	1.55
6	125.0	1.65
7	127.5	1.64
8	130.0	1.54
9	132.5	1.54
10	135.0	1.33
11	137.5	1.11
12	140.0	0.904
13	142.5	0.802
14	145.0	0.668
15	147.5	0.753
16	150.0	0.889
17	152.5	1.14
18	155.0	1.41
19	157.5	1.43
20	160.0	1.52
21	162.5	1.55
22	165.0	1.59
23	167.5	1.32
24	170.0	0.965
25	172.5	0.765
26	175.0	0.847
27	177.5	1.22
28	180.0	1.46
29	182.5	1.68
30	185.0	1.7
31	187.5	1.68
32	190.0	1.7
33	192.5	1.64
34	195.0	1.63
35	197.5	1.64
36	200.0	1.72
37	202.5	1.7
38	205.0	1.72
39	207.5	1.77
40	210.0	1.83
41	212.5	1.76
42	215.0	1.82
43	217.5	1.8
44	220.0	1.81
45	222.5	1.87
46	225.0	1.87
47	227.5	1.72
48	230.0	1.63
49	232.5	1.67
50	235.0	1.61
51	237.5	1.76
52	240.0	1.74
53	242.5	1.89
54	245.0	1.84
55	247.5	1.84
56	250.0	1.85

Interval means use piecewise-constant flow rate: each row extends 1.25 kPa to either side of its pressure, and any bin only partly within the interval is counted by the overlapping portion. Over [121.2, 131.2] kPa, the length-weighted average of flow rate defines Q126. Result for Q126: 1.6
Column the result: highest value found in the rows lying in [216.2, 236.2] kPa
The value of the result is 1.87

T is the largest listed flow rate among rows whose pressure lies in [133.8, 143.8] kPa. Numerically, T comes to 1.33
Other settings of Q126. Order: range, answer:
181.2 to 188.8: 1.69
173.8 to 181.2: 1.18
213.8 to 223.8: 1.83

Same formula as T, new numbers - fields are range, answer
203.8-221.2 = 1.83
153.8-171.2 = 1.59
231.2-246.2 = 1.89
